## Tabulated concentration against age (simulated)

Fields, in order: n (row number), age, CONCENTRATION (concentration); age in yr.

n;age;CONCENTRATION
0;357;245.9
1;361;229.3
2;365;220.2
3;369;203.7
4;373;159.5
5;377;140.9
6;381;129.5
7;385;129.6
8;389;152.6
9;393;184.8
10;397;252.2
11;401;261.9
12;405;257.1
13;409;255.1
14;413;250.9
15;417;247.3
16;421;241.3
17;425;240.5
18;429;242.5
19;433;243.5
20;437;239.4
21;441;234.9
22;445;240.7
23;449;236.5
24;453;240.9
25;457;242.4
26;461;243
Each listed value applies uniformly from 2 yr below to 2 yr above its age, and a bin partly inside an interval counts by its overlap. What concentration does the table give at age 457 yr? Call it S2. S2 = 242.4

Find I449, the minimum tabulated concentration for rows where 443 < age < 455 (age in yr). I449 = 236.5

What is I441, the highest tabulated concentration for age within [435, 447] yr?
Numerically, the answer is 240.7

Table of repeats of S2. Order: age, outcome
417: 247.3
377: 140.9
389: 152.6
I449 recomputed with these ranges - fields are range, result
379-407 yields 129.5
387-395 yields 152.6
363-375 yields 159.5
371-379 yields 140.9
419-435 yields 240.5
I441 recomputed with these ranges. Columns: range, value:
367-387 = 203.7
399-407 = 261.9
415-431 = 247.3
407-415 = 255.1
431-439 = 243.5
